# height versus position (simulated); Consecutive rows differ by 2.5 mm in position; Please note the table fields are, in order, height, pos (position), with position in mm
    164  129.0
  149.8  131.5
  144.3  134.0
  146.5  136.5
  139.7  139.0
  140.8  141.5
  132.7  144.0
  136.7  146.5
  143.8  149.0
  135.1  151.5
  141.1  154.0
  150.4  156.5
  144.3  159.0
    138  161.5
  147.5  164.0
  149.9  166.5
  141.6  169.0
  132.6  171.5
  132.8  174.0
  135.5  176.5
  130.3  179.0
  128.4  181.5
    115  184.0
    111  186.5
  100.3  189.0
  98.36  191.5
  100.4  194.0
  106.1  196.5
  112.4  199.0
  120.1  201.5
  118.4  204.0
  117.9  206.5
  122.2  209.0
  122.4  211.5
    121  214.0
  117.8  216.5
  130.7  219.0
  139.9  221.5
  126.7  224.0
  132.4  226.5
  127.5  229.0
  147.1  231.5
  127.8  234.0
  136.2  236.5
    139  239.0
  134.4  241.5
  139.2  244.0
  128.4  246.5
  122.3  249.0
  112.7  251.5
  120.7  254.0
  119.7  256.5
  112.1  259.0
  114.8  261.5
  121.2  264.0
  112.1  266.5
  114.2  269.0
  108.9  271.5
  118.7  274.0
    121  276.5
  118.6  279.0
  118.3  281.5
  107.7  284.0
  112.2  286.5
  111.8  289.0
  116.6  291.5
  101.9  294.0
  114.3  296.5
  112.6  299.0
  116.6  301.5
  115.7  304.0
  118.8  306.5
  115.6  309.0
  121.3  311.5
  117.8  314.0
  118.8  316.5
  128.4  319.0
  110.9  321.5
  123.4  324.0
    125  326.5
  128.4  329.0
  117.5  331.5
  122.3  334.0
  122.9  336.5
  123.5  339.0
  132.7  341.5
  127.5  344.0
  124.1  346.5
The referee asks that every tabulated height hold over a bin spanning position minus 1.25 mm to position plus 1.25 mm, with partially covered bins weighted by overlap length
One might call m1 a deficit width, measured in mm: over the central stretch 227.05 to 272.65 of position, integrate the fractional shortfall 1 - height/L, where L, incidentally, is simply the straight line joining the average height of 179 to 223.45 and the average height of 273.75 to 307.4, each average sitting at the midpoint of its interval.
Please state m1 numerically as -3.5 mm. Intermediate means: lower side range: 117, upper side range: 114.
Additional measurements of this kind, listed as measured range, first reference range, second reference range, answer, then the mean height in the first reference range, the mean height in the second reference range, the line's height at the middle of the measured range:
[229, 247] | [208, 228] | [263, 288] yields -1.91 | 127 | 115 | 123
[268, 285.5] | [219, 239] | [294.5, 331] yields 1.40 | 134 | 119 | 125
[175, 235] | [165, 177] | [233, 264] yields 5.19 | 139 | 125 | 133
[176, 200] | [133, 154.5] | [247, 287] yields 3.37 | 140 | 116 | 131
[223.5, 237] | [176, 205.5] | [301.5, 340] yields -1.98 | 114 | 121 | 116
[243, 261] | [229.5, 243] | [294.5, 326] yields 1.48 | 136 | 118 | 132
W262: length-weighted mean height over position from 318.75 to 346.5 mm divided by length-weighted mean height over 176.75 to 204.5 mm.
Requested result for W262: 1.09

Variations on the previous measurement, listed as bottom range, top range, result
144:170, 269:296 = 0.80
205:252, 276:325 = 0.90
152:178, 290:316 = 0.82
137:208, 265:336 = 0.91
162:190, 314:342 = 0.94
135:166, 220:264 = 0.90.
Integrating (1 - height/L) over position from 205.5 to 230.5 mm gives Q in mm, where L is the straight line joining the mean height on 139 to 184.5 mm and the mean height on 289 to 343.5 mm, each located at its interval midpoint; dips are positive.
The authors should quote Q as 1.0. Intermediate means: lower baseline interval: 138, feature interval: 126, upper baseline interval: 119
